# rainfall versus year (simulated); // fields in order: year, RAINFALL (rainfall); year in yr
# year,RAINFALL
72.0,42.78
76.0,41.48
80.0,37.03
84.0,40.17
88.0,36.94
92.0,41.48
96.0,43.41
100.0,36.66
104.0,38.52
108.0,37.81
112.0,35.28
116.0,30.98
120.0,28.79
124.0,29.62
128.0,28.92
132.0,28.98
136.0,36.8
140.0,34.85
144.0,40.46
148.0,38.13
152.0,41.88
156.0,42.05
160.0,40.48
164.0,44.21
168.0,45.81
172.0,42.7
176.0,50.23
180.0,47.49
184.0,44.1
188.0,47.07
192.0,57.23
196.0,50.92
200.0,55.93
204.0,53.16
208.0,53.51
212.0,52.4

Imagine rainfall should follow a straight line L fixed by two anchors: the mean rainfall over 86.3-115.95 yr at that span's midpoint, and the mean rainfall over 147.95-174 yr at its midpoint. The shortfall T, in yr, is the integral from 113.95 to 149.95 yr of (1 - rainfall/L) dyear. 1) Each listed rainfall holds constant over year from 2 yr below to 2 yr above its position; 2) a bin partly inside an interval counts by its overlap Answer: 6.6 yr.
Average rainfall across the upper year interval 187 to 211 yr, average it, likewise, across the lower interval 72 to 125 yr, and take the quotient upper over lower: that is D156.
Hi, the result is 1.43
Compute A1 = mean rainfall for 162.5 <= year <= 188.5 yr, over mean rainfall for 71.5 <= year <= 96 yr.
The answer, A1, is 1.1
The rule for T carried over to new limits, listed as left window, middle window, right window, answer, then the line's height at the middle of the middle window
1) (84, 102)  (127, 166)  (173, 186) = 5.6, 44.2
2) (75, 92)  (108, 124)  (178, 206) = 3.9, 42.6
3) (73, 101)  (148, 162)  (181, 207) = 1.8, 47.1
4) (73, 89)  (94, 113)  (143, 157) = 0.6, 39.7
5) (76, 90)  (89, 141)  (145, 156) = 6.0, 39.4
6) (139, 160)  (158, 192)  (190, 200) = 1.4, 48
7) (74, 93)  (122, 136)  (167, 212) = 4.4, 43.9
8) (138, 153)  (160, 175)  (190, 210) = 0.2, 44.9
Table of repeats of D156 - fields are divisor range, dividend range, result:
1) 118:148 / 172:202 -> 1.51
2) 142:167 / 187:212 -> 1.28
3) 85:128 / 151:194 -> 1.28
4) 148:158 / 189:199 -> 1.30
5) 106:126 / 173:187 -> 1.44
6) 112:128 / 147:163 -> 1.35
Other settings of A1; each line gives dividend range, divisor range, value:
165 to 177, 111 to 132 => 1.51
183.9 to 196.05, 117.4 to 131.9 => 1.73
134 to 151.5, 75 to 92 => 0.97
